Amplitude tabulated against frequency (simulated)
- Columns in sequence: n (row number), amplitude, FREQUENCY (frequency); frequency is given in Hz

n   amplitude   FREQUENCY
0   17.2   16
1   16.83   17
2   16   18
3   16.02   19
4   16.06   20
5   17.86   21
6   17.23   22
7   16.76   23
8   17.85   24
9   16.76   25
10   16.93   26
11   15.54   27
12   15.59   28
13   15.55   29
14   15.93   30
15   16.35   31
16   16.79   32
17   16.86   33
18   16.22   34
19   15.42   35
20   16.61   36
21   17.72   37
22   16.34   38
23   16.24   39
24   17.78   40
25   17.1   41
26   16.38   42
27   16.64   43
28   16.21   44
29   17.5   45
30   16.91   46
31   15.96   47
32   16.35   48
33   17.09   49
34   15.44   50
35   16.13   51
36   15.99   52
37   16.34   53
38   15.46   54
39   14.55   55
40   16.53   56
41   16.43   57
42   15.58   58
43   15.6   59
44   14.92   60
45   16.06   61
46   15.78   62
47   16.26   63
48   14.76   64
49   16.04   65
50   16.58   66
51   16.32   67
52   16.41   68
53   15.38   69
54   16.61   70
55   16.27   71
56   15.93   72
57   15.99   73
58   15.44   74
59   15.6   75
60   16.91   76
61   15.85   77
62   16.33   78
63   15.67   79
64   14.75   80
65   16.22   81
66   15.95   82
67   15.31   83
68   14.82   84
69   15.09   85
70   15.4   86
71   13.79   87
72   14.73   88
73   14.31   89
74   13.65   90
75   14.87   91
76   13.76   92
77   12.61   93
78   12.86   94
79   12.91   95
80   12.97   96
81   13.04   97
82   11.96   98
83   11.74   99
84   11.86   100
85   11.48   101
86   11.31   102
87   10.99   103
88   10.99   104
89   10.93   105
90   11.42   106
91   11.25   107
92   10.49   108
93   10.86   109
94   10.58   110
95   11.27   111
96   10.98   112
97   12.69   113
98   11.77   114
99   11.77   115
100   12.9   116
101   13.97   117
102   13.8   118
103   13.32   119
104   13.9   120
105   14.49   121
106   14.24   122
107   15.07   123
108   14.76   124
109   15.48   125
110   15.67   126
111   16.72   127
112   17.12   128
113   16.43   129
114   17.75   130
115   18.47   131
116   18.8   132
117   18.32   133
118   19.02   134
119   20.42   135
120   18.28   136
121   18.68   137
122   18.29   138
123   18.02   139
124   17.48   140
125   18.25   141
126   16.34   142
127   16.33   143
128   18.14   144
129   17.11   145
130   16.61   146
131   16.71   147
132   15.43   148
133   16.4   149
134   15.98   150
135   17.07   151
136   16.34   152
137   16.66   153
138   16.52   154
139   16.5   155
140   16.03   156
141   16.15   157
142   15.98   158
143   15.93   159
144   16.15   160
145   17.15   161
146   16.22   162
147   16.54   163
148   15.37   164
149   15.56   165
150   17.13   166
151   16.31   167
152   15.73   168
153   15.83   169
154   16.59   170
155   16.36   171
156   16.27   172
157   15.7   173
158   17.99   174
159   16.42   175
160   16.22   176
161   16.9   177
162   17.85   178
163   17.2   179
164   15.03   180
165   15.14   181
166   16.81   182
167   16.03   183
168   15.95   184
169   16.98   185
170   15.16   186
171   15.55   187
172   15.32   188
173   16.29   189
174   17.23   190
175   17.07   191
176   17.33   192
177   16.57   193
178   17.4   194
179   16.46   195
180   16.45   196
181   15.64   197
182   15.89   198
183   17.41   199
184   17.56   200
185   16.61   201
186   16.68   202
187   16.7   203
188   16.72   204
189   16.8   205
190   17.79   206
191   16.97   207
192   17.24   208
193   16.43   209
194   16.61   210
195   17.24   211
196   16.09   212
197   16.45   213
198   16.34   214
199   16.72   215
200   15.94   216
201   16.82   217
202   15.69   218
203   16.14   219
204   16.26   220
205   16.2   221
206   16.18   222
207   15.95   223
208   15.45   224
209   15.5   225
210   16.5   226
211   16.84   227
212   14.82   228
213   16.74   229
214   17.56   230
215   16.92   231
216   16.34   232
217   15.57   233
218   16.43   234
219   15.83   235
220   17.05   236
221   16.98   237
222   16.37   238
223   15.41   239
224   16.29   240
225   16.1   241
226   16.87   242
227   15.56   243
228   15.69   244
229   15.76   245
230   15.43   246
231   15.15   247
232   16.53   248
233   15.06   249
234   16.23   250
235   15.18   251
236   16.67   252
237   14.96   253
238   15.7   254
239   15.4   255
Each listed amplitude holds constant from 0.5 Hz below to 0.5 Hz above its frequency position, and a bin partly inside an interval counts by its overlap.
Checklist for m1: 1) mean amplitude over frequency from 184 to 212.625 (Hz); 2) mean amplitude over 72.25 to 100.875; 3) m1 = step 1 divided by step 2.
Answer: 1.2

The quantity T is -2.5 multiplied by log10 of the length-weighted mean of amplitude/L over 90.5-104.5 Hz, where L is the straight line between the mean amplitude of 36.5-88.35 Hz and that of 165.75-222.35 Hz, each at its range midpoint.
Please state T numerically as 0.29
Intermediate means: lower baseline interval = 16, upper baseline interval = 16.5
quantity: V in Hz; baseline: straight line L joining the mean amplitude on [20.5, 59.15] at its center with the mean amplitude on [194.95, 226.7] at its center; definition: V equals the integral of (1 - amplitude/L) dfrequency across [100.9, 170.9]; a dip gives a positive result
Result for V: 4.7 Hz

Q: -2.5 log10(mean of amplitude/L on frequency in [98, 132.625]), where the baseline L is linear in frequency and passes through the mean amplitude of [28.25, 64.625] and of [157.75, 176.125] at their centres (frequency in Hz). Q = 0.21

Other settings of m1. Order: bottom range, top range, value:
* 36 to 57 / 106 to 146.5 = 0.93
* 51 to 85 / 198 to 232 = 1.04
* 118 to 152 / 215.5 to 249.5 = 0.96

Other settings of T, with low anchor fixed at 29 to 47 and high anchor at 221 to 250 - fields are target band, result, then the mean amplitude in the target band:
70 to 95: 0.10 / 15.1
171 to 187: -0.01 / 16.4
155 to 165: 0.01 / 16.2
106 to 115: 0.41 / 11.3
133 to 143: -0.12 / 18.2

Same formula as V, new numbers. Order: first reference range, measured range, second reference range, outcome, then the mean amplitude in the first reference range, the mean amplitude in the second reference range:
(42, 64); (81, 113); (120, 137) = 7.3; 16.1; 16.9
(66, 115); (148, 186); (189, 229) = -1.9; 13.7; 16.5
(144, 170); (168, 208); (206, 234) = -0.4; 16.3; 16.4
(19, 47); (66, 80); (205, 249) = 0.4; 16.6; 16.3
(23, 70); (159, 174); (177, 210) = 0.2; 16.3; 16.6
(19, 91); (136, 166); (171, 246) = -0.8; 16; 16.4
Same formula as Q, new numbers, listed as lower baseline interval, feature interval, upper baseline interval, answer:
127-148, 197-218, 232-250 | -0.01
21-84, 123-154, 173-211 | -0.05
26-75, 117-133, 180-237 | 0.04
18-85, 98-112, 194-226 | 0.41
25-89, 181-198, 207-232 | 0.00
